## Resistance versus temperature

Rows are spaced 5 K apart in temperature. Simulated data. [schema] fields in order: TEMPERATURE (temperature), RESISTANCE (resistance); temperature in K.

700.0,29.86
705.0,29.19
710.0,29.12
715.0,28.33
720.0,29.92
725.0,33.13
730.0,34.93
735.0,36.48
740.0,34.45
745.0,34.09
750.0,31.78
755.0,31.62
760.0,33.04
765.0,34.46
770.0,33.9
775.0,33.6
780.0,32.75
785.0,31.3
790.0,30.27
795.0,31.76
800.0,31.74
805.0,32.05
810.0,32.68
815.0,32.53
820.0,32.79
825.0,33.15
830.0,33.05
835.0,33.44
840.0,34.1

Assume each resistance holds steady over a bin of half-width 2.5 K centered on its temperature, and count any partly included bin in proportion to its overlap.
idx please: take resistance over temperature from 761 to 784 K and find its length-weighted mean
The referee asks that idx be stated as 33.5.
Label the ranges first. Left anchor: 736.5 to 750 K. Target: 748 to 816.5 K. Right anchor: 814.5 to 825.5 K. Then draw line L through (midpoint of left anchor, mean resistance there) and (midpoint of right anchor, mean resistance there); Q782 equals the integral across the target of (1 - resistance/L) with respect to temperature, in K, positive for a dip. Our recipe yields 2.0 K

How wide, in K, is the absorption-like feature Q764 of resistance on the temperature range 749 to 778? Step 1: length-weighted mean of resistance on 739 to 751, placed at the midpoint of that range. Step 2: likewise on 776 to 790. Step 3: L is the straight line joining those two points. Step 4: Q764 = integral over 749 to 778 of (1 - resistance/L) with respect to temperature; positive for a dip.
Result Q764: -0.4 K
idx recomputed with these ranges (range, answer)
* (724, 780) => 33.7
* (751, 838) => 32.6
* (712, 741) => 32.7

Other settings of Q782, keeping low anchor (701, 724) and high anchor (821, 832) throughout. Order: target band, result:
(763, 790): -1.2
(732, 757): -2.7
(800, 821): 0.1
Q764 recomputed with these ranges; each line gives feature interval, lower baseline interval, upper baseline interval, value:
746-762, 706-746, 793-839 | 0.08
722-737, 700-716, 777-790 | -2.40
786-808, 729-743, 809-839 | 1.46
